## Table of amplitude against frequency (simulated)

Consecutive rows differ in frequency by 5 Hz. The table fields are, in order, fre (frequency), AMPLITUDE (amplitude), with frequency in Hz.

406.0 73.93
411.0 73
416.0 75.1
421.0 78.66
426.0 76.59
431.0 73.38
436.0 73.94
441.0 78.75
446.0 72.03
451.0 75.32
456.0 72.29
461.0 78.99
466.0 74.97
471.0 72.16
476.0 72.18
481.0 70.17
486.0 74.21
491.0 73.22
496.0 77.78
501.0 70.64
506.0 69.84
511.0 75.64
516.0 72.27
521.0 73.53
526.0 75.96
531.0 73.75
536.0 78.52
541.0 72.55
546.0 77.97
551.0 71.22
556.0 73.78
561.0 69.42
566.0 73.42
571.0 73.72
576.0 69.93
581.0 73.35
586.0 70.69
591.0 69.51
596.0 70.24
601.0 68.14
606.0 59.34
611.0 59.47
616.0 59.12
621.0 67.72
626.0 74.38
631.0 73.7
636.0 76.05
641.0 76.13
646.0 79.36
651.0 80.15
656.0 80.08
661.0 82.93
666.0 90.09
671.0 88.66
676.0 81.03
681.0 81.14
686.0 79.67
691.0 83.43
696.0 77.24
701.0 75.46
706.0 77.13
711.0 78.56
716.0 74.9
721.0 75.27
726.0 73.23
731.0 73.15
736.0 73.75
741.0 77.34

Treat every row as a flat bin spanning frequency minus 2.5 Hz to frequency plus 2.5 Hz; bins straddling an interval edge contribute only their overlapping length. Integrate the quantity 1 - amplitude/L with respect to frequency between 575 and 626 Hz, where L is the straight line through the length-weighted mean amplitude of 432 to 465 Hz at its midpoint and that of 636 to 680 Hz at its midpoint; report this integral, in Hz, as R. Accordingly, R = 8.3 Hz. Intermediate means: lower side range 75.1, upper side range 81.9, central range 67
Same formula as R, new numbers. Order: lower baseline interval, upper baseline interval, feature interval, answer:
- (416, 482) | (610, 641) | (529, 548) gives -1.0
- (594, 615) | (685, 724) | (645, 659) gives -1.9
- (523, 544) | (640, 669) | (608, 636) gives 4.4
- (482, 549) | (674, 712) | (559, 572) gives 0.6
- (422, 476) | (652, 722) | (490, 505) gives 0.5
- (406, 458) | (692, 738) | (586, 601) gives 1.1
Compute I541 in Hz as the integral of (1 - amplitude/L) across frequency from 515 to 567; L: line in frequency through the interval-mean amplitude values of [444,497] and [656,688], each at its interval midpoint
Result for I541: 2.3 Hz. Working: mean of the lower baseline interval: 73.8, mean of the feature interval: 73.9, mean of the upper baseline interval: 83.7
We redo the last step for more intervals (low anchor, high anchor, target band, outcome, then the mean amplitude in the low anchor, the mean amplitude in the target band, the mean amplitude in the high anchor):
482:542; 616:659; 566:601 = 1.6 Hz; 73.9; 71.2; 75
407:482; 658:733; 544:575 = 1.5 Hz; 74.6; 73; 79.5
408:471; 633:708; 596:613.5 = 3.4 Hz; 75.1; 63.4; 80.5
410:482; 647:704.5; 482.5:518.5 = 1.4 Hz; 74.6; 73.3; 81.7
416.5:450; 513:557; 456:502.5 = 0.8 Hz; 75.5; 73.8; 74.4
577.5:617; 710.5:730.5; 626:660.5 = -3.9 Hz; 66.6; 77.7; 74.9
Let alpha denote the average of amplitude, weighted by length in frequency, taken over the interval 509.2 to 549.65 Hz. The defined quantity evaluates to 74.9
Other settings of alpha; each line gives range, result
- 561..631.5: 68.6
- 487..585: 73.5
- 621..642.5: 74.2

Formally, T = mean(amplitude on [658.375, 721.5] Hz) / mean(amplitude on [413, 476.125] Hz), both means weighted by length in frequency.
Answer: 1.07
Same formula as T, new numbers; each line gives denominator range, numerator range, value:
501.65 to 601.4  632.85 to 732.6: 1.09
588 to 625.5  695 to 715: 1.18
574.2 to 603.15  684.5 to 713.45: 1.12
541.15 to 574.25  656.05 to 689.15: 1.14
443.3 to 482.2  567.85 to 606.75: 0.95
